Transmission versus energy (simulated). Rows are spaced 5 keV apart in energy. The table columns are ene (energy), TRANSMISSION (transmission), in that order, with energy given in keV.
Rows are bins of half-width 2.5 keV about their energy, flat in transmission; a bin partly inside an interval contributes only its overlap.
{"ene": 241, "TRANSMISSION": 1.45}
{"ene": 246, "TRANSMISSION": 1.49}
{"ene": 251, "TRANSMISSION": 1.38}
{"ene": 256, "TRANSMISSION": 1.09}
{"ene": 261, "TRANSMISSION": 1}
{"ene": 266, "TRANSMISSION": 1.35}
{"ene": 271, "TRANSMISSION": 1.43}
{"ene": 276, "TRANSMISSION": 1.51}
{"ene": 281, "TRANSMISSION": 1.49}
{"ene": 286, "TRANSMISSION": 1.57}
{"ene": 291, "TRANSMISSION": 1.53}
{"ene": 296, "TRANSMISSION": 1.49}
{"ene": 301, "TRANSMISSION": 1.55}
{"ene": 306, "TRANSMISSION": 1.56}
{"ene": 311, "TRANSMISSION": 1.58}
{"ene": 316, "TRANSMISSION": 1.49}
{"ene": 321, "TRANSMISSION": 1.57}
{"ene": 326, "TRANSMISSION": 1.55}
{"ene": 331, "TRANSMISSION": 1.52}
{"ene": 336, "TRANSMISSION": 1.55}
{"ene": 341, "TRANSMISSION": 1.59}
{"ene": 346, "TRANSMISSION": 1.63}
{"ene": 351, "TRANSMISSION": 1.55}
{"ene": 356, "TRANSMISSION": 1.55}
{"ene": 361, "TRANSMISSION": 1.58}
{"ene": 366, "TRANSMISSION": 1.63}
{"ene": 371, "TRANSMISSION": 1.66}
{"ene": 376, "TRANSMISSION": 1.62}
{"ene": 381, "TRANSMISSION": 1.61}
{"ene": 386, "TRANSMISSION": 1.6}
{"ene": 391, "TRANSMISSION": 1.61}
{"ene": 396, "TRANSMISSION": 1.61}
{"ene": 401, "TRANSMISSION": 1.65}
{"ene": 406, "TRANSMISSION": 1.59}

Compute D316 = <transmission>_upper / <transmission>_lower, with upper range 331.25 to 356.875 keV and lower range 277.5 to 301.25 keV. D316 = 1.0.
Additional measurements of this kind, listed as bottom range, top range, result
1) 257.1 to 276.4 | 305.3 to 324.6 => 1.21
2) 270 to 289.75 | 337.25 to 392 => 1.06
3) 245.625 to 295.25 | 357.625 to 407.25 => 1.17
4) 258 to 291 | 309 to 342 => 1.11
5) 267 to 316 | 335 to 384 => 1.05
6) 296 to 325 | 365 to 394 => 1.05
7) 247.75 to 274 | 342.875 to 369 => 1.26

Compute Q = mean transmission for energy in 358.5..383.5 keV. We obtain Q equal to 1.62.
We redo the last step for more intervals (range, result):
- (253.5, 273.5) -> 1.22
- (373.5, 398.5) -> 1.61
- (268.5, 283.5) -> 1.48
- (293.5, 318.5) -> 1.53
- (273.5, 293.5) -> 1.53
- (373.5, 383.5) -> 1.62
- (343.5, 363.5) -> 1.58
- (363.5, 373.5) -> 1.64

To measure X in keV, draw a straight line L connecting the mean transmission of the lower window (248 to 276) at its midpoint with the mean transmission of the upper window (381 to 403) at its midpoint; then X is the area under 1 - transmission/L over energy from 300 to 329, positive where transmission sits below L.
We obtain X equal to -2.8 keV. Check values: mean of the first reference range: 1.28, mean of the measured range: 1.55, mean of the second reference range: 1.62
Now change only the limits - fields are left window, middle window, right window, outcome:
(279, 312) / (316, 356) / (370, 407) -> 0.3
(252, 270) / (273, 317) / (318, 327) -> -4.4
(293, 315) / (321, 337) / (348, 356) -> 0.0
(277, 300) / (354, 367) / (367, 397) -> 0.1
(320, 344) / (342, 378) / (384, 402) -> -0.4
